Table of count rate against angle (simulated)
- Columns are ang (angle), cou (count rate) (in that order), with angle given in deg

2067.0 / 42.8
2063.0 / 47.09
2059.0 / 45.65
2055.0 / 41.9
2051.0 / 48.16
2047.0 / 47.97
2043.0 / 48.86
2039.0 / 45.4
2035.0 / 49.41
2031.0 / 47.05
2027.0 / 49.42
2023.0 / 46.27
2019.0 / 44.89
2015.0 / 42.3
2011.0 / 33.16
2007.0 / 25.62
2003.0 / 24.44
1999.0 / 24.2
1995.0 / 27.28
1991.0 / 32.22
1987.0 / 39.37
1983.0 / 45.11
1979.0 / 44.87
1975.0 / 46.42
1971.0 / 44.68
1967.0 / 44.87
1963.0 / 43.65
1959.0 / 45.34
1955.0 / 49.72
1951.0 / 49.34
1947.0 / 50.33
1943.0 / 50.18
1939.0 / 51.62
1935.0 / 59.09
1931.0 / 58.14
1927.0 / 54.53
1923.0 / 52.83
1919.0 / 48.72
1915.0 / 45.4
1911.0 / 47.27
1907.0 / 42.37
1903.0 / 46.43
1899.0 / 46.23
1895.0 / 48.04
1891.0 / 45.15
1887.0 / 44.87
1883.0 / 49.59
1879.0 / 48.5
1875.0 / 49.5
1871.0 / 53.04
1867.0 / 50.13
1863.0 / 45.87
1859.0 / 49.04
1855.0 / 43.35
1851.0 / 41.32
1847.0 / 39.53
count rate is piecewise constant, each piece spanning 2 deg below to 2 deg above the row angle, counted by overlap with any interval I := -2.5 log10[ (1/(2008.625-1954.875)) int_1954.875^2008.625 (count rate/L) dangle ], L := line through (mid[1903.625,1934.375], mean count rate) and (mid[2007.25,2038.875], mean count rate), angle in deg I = 0.21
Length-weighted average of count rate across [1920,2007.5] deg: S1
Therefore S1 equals 44.2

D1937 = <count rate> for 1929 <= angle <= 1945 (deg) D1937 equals 54.8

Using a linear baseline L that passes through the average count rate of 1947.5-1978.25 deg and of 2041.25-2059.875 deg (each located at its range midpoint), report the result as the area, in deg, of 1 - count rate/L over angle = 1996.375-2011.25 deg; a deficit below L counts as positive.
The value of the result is 6.5 deg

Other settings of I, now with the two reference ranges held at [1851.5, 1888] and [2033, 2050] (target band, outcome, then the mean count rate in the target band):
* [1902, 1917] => 0.06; 45.3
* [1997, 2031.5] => 0.28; 37.1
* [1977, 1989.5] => 0.13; 42.7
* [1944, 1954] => -0.04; 49.9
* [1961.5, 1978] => 0.07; 44.9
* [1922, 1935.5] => -0.17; 56.1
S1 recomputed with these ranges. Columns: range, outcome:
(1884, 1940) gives 49.3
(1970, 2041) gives 39.5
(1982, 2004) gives 31.9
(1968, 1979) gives 45.4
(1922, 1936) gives 56.2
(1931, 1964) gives 50.6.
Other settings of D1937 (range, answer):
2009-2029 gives 43.2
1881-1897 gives 46.9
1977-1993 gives 40.4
